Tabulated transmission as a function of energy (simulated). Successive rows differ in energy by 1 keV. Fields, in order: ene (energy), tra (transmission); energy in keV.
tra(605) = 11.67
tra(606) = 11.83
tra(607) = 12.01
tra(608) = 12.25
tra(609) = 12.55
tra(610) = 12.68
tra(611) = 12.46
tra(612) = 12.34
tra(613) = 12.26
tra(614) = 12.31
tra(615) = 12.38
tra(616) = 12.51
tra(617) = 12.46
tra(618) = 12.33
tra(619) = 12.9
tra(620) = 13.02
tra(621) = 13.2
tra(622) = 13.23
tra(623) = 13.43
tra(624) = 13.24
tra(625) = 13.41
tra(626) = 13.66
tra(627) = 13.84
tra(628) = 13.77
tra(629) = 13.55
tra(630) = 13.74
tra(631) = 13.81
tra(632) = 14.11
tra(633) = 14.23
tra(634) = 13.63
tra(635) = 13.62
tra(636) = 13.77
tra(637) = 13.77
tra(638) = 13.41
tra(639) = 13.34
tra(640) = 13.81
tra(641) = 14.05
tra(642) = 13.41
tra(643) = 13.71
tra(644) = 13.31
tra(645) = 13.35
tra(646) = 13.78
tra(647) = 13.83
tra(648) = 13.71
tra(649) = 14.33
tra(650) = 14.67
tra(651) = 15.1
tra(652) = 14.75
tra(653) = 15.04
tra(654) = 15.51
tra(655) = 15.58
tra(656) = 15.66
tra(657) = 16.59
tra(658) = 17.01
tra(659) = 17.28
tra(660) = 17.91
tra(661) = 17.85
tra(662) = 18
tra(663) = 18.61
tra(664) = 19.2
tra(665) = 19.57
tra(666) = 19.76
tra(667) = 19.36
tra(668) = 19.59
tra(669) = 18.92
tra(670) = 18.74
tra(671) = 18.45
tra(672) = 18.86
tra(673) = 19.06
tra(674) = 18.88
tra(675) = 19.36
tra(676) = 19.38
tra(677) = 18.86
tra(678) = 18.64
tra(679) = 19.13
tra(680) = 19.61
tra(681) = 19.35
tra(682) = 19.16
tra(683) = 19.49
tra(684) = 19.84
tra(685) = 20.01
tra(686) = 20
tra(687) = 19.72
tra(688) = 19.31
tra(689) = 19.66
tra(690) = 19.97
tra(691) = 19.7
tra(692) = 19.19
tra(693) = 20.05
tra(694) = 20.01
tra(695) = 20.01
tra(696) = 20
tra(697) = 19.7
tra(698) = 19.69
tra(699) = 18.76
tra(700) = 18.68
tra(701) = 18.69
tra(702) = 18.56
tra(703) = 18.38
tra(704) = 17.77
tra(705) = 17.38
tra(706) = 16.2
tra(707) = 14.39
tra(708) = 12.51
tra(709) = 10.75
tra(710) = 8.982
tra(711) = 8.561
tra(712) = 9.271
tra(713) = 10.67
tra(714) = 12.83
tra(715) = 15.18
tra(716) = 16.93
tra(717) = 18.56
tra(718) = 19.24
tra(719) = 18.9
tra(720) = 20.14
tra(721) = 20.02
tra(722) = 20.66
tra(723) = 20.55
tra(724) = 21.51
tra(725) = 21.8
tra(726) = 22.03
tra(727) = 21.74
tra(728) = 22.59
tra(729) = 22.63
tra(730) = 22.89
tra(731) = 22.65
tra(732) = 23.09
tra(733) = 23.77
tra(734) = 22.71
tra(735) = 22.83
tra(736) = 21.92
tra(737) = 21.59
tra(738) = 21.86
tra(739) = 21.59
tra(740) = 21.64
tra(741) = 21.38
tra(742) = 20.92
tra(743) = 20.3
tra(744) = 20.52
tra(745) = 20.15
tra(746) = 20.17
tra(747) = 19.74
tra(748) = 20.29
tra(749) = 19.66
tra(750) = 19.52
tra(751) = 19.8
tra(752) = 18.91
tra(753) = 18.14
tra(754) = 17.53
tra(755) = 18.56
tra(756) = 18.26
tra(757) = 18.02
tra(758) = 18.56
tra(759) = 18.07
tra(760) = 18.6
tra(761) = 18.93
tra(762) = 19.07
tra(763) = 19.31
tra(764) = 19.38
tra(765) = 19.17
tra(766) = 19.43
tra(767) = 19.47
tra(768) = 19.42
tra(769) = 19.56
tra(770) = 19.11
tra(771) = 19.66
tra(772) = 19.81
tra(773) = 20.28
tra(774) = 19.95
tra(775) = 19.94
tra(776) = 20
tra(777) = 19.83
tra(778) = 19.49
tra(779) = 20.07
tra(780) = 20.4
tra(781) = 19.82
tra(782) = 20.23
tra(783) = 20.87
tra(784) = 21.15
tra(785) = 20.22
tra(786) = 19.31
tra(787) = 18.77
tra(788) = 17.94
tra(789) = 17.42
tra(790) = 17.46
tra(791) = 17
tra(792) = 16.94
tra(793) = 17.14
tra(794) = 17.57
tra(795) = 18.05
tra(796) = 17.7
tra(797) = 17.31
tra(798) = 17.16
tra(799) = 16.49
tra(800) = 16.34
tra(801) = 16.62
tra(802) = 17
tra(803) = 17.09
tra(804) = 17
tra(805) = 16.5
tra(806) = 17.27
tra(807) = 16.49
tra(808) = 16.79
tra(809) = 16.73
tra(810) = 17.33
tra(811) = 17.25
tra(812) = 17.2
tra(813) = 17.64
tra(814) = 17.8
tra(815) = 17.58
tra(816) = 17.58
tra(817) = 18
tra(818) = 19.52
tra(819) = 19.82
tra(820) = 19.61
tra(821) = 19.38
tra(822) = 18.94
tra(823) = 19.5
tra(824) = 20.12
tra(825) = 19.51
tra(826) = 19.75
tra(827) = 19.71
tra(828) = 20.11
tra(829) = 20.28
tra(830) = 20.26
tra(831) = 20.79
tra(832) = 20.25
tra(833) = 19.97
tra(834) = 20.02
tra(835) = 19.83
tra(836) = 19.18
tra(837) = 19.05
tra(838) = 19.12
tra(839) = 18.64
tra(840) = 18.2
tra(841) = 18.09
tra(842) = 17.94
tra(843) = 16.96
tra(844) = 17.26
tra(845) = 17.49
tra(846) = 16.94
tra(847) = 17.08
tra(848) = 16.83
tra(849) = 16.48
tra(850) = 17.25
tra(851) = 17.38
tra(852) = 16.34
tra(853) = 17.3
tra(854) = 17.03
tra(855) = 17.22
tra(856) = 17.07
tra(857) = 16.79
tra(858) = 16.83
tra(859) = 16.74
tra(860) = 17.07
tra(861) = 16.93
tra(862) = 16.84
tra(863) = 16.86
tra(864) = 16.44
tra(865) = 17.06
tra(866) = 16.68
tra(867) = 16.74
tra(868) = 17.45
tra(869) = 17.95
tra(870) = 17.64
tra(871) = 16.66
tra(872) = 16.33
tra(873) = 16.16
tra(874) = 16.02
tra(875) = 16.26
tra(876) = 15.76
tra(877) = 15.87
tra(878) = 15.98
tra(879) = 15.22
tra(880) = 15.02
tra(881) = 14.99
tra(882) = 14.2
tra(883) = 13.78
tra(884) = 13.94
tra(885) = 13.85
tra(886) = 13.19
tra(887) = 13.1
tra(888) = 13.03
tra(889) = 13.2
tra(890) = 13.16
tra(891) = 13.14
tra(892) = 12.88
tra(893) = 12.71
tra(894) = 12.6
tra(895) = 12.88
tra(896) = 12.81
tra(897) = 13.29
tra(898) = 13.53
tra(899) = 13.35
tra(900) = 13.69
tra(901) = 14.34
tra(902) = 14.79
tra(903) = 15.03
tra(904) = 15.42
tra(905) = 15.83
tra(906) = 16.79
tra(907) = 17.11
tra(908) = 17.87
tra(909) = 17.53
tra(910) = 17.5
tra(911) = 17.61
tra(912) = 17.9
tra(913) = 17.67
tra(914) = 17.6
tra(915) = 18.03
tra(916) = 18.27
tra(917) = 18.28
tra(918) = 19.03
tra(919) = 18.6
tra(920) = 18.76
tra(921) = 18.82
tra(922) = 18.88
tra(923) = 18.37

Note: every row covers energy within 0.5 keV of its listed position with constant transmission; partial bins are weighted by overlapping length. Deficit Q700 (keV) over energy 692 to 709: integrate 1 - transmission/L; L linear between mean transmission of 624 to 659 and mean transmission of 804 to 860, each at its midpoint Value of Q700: -2.8 keV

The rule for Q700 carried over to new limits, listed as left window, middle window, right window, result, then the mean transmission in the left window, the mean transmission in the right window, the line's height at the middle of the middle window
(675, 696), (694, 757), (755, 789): 1.8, 19.6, 19.4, 19.5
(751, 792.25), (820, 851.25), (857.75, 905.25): -3.8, 19.1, 15.1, 16.8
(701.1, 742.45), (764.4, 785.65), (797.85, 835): -1.6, 18.7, 18.4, 18.5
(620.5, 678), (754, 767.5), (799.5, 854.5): -1.2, 15.7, 18.2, 17.3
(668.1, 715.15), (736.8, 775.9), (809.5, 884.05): -4.3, 17.7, 17.6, 17.7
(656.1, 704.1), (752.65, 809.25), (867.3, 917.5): -4.0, 19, 15.3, 17.3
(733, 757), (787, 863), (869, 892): -3.7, 20.4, 14.9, 17.1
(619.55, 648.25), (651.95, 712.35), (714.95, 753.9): -3.5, 13.6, 20.8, 17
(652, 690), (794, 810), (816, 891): 0.6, 18.5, 17.2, 17.6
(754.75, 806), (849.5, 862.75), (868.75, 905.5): -1.1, 18.6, 14.5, 15.7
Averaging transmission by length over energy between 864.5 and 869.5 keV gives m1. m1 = 17.2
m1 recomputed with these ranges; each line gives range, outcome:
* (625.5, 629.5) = 13.7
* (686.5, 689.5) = 19.6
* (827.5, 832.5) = 20.3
